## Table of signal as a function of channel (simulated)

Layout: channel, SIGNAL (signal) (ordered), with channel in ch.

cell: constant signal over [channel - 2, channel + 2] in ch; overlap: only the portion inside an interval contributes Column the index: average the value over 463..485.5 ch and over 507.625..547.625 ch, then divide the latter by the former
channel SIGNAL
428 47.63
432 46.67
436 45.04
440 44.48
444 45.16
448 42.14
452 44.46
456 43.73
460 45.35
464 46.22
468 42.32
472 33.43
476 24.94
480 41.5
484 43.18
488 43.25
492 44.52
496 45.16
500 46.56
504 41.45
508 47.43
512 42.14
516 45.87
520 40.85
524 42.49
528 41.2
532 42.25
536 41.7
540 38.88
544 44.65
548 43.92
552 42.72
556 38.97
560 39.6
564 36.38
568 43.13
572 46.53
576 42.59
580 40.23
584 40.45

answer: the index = 1.1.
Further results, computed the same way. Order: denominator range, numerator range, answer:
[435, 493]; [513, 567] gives 0.99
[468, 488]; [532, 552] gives 1.14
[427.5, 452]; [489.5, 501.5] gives 1.01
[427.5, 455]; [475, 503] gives 0.93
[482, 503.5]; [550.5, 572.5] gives 0.92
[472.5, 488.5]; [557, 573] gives 1.10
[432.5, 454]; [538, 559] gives 0.94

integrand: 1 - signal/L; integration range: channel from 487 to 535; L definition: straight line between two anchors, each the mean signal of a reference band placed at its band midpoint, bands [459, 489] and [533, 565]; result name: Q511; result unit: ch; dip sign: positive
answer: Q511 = -3.8 ch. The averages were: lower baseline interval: 39.7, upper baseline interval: 41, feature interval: 43.6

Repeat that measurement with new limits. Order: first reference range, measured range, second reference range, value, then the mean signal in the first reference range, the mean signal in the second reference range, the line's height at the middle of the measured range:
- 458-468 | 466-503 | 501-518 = 3.45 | 45.1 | 44.4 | 44.8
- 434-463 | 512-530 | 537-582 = 0.01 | 44.4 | 41.6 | 42.6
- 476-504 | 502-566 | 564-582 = 0.78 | 42.5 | 42.4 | 42.4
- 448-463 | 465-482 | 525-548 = 2.96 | 44.3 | 42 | 43.8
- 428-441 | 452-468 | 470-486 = -1.92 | 45.8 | 35.8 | 39.9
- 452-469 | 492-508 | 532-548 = -0.54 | 44.5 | 42.1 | 43.3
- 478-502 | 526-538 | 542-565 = 0.13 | 44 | 41.2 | 42.2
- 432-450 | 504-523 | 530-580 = -0.44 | 44.5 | 41.7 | 42.7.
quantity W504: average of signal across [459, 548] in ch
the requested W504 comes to 42.1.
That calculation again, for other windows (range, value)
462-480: 37.3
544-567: 40.8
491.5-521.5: 44.3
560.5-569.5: 39.5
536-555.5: 42.2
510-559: 42.1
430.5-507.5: 42.7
